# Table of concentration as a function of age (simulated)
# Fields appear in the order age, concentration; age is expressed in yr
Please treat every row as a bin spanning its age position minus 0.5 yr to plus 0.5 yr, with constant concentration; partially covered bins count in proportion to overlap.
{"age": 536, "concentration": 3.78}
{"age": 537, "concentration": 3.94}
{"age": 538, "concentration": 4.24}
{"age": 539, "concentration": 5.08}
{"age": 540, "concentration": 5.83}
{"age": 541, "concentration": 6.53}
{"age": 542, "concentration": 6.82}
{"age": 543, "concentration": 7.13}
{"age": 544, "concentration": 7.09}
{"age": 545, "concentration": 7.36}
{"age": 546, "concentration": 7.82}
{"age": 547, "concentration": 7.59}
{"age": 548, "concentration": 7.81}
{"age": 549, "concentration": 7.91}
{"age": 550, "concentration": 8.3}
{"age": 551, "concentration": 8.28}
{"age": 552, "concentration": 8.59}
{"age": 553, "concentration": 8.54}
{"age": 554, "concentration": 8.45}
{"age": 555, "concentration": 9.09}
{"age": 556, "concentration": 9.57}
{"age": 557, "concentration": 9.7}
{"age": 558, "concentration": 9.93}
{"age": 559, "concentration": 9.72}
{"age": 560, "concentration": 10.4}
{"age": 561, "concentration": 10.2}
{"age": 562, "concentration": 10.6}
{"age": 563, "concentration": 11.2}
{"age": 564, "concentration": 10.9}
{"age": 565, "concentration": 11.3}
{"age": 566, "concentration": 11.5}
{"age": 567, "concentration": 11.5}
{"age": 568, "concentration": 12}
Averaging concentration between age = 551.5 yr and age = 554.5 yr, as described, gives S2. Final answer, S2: 8.53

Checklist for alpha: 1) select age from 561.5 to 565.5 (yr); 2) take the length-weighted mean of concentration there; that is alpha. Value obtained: 11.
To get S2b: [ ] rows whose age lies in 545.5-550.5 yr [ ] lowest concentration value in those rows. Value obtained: 7.59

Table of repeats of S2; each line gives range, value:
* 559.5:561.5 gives 10.3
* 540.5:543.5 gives 6.83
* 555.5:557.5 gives 9.63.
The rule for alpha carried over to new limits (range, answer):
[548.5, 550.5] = 8.11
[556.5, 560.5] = 9.94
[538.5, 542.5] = 6.06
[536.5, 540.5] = 4.77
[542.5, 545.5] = 7.19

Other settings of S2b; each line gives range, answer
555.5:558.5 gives 9.57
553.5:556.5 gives 8.45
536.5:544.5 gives 3.94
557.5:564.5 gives 9.72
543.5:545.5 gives 7.09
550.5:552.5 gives 8.28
